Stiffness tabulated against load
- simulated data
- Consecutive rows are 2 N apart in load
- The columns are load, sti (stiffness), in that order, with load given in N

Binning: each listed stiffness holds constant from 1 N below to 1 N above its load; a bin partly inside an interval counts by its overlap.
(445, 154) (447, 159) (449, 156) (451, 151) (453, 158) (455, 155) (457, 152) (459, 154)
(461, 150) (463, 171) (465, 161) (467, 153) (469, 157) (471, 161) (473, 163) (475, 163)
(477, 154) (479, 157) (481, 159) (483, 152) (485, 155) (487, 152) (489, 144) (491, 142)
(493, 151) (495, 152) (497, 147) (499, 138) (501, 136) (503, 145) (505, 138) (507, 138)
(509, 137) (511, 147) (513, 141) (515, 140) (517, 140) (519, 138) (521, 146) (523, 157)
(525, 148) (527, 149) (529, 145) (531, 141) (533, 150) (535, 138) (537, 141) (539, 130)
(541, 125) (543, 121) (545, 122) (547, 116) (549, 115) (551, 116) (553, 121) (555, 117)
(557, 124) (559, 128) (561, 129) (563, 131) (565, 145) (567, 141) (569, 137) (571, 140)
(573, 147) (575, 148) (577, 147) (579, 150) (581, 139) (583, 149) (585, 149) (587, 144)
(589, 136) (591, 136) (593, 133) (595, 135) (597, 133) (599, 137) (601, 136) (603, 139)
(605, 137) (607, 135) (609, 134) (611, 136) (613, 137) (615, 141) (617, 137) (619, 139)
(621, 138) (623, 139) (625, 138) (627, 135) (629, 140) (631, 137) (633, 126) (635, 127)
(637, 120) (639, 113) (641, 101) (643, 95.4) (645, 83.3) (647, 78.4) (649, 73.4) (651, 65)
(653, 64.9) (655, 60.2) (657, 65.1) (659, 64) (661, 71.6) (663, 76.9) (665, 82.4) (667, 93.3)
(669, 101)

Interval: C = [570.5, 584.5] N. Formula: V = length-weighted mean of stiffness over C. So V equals 146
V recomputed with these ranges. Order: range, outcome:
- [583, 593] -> 141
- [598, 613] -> 136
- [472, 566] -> 140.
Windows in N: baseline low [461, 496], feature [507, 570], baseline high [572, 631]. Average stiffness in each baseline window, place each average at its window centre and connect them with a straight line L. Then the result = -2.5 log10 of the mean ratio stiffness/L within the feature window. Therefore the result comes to 0.10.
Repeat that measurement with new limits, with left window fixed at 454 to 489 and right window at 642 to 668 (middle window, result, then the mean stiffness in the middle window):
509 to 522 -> -0.04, 142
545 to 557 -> 0.03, 118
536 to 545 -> -0.02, 128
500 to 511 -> 0.01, 140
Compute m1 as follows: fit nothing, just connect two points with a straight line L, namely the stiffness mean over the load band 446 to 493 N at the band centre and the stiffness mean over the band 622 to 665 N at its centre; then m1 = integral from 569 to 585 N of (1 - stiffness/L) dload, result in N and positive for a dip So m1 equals -3.4 N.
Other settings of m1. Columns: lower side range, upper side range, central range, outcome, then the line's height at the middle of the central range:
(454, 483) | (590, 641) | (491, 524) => 1.8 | 151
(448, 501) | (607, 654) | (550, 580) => -0.5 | 133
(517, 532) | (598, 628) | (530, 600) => 3.6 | 142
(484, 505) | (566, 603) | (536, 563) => 3.6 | 143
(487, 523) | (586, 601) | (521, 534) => -0.6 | 141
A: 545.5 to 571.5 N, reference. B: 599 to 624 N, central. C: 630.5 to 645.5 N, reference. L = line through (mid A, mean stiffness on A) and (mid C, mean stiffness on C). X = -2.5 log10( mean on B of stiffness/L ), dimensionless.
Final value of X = -0.17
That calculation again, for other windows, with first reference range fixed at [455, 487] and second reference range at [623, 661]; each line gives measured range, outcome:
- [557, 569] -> -0.07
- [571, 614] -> -0.20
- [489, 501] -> 0.03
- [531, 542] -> -0.02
